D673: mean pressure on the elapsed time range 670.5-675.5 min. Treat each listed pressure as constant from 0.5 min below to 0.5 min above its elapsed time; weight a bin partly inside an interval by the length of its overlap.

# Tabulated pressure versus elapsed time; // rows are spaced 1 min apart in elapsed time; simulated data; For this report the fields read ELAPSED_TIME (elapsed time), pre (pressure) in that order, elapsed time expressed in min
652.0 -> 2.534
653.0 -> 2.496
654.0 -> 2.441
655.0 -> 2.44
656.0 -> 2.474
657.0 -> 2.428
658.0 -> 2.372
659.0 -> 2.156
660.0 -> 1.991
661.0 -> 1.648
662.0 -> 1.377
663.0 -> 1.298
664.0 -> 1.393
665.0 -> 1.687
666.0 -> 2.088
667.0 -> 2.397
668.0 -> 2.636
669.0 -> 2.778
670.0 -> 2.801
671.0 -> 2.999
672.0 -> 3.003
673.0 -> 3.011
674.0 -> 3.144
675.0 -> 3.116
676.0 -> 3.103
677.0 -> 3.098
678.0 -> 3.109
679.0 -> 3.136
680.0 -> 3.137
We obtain 3.05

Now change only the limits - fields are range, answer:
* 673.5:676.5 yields 3.12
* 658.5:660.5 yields 2.07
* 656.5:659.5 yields 2.32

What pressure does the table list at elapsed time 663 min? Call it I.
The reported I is 1.298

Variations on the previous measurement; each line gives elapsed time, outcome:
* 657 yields 2.428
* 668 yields 2.636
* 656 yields 2.474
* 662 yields 1.377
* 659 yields 2.156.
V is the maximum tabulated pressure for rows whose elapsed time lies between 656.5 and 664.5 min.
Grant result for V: 2.428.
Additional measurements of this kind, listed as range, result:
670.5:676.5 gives 3.144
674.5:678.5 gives 3.116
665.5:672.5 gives 3.003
